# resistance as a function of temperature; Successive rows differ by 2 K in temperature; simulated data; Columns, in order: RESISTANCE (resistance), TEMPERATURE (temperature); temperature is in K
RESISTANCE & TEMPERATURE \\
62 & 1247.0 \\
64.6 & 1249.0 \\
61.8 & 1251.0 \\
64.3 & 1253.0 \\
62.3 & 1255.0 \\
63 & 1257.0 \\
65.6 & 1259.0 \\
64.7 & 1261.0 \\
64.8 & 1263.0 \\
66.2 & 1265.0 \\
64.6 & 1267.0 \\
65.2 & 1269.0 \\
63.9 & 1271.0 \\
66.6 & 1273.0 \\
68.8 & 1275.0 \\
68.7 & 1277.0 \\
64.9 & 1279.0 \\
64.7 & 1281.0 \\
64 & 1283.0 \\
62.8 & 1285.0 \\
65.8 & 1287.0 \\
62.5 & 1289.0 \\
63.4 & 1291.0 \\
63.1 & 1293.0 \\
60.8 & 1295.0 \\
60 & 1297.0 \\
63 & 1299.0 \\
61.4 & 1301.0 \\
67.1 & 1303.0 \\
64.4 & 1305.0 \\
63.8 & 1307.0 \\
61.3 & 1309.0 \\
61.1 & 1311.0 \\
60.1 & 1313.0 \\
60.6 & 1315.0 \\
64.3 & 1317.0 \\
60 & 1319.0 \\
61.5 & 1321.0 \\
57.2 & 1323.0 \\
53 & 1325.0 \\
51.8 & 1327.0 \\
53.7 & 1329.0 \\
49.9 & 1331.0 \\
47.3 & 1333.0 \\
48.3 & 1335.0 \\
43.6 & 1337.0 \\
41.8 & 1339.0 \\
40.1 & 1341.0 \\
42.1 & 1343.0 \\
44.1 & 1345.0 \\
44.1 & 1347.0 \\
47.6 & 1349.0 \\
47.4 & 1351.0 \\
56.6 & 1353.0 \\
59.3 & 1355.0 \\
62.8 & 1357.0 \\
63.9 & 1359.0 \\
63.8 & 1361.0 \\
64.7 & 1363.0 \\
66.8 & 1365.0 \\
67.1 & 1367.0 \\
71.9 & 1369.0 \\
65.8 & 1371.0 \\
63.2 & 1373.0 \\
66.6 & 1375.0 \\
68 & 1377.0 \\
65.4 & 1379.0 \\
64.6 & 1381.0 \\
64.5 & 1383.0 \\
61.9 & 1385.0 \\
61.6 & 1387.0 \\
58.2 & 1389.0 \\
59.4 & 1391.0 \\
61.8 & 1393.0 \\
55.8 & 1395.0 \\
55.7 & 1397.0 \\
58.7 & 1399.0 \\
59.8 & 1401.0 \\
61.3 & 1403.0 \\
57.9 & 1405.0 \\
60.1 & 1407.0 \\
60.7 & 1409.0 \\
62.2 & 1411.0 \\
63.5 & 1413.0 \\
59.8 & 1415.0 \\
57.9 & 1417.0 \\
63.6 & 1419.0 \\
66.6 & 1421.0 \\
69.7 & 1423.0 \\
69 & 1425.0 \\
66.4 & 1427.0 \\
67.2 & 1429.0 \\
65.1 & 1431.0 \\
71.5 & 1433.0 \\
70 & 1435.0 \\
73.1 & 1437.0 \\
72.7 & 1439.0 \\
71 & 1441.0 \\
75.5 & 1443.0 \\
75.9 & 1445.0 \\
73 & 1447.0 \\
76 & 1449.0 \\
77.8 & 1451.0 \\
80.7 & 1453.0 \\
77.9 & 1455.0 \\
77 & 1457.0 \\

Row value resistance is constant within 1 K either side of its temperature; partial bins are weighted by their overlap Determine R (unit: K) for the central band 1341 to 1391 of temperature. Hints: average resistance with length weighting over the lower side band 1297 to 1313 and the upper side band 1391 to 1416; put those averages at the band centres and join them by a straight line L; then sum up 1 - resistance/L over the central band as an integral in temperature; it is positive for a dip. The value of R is 1.0 K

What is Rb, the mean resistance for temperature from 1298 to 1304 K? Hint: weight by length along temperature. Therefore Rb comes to 63.8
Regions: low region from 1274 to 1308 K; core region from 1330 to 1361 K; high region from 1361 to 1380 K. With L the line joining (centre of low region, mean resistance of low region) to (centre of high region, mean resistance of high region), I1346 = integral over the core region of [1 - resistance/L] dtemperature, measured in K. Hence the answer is 7.6 K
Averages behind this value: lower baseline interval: 64.1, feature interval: 49.7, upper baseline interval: 66.5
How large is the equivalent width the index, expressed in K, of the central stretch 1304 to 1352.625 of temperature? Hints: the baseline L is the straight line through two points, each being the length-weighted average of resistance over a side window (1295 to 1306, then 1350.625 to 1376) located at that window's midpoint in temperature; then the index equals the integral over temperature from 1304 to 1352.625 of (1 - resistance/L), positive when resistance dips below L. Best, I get 7.9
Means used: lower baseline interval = 63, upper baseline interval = 63.5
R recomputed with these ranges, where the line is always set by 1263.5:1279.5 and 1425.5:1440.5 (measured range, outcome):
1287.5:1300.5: 0.8 K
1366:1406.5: 3.6 K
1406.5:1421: 1.6 K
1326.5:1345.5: 6.0 K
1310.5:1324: 1.3 K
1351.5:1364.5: 1.2 K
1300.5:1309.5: 0.4 K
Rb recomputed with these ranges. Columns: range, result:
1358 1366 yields 64.8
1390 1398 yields 58.2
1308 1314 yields 60.8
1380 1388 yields 63.1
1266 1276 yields 65.8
